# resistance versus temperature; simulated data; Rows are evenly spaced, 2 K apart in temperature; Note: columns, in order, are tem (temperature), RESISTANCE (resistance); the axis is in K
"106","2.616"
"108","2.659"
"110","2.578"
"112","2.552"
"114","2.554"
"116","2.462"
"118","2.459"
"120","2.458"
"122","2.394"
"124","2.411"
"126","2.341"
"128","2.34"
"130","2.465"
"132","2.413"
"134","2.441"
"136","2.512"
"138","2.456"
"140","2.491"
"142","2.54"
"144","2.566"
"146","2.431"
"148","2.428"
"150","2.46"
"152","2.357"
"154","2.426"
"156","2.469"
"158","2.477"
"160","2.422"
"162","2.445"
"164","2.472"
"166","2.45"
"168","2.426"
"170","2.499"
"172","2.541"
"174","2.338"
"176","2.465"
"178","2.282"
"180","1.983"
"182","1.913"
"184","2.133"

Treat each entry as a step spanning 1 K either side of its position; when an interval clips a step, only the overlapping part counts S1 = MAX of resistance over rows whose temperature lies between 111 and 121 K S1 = 2.554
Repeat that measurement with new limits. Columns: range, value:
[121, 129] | 2.411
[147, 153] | 2.46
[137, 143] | 2.54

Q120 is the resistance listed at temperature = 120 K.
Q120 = 2.458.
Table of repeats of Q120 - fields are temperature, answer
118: 2.459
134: 2.441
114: 2.554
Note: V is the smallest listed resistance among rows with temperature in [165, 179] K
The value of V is 2.282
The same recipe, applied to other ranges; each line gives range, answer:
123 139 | 2.34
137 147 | 2.431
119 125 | 2.394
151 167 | 2.357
